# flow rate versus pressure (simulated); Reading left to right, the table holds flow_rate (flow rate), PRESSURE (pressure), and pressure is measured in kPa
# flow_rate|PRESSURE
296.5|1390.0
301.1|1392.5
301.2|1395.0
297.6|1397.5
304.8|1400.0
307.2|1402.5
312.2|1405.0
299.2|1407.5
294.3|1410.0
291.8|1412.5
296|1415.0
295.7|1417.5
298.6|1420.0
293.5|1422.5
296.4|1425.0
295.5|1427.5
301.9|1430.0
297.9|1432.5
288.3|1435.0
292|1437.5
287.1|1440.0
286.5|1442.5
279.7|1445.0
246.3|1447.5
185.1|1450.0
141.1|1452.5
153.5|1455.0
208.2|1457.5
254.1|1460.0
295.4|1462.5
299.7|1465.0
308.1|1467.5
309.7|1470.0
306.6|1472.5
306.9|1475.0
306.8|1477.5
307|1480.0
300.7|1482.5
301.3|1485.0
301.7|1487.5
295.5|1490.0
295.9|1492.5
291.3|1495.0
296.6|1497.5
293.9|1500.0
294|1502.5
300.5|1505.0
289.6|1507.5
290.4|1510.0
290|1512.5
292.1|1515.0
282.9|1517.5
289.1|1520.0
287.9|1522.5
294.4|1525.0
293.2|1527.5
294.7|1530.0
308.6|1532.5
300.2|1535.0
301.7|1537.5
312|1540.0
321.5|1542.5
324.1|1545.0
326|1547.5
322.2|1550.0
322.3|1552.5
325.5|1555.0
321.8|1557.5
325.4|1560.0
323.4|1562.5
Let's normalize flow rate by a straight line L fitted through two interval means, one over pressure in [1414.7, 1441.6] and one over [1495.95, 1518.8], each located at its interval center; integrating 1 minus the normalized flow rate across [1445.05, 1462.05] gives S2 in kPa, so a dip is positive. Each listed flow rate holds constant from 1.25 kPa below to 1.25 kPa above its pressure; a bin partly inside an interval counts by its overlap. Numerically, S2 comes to 4.9 kPa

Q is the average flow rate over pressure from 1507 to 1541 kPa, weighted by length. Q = 295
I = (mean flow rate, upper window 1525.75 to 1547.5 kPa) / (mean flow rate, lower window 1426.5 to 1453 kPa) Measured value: 1.15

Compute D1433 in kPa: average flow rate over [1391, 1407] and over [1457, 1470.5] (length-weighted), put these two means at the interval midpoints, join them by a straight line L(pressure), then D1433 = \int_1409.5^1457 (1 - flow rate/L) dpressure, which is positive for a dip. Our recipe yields 3.9 kPa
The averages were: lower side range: 304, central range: 268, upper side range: 281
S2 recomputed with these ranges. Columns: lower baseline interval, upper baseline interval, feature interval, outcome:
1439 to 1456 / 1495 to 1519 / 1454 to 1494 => -4.6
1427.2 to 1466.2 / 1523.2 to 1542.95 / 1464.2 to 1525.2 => -3.5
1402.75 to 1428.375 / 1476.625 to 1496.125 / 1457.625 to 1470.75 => 0.6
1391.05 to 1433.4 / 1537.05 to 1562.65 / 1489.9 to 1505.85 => 0.9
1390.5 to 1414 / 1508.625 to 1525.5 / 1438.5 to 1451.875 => 2.0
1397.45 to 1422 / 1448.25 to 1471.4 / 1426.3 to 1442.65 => -1.4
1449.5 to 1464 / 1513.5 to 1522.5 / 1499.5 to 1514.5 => -1.1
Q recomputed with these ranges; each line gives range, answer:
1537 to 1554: 319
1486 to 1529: 293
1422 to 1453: 271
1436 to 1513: 278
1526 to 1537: 299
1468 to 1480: 307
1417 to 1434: 297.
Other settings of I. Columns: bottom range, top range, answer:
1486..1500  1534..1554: 1.07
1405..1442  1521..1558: 1.05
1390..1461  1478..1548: 1.08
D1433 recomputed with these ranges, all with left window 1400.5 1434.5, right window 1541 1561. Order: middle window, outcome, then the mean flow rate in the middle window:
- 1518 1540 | 1.56 kPa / 297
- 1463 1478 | 0.13 kPa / 306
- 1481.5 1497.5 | 0.73 kPa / 298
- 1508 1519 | 0.96 kPa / 289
